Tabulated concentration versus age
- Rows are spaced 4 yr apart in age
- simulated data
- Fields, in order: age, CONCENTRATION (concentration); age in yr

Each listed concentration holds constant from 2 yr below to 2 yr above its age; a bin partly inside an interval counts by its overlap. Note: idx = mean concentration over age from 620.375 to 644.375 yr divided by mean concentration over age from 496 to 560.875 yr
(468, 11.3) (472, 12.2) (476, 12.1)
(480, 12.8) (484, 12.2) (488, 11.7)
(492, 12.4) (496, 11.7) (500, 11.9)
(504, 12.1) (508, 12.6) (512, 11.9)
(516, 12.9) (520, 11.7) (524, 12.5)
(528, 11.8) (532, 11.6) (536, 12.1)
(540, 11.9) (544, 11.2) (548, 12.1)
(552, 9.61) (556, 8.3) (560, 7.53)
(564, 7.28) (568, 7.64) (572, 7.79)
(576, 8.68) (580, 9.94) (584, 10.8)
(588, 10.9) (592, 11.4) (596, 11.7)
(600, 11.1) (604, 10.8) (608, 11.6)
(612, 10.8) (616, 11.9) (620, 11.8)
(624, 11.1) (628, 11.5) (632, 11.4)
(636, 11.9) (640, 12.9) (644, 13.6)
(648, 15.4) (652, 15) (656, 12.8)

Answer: 1.0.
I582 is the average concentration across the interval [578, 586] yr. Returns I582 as 10.4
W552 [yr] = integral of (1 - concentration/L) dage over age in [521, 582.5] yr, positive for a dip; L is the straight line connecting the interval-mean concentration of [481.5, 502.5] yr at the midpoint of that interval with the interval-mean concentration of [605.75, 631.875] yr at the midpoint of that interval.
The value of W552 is 9.0 yr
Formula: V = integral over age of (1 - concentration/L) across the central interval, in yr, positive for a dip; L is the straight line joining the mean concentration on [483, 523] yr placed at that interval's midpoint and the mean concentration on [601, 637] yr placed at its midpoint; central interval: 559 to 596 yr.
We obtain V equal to 7.48 yr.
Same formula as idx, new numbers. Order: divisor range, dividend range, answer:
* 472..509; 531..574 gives 0.80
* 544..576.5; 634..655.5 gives 1.56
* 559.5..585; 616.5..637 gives 1.36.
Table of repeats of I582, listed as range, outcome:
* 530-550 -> 11.8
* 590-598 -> 11.6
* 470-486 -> 12.3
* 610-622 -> 11.5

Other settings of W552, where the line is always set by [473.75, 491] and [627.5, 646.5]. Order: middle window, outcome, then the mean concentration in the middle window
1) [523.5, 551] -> 1.1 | 11.8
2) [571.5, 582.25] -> 2.9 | 8.99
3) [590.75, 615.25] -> 2.2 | 11.3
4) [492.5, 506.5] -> 0.3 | 12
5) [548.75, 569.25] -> 6.6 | 8.33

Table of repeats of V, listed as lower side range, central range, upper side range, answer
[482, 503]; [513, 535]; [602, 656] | -0.1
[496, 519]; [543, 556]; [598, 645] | 1.6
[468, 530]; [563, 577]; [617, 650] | 5.1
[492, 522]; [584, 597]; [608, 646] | 0.8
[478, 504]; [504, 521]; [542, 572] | -1.8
